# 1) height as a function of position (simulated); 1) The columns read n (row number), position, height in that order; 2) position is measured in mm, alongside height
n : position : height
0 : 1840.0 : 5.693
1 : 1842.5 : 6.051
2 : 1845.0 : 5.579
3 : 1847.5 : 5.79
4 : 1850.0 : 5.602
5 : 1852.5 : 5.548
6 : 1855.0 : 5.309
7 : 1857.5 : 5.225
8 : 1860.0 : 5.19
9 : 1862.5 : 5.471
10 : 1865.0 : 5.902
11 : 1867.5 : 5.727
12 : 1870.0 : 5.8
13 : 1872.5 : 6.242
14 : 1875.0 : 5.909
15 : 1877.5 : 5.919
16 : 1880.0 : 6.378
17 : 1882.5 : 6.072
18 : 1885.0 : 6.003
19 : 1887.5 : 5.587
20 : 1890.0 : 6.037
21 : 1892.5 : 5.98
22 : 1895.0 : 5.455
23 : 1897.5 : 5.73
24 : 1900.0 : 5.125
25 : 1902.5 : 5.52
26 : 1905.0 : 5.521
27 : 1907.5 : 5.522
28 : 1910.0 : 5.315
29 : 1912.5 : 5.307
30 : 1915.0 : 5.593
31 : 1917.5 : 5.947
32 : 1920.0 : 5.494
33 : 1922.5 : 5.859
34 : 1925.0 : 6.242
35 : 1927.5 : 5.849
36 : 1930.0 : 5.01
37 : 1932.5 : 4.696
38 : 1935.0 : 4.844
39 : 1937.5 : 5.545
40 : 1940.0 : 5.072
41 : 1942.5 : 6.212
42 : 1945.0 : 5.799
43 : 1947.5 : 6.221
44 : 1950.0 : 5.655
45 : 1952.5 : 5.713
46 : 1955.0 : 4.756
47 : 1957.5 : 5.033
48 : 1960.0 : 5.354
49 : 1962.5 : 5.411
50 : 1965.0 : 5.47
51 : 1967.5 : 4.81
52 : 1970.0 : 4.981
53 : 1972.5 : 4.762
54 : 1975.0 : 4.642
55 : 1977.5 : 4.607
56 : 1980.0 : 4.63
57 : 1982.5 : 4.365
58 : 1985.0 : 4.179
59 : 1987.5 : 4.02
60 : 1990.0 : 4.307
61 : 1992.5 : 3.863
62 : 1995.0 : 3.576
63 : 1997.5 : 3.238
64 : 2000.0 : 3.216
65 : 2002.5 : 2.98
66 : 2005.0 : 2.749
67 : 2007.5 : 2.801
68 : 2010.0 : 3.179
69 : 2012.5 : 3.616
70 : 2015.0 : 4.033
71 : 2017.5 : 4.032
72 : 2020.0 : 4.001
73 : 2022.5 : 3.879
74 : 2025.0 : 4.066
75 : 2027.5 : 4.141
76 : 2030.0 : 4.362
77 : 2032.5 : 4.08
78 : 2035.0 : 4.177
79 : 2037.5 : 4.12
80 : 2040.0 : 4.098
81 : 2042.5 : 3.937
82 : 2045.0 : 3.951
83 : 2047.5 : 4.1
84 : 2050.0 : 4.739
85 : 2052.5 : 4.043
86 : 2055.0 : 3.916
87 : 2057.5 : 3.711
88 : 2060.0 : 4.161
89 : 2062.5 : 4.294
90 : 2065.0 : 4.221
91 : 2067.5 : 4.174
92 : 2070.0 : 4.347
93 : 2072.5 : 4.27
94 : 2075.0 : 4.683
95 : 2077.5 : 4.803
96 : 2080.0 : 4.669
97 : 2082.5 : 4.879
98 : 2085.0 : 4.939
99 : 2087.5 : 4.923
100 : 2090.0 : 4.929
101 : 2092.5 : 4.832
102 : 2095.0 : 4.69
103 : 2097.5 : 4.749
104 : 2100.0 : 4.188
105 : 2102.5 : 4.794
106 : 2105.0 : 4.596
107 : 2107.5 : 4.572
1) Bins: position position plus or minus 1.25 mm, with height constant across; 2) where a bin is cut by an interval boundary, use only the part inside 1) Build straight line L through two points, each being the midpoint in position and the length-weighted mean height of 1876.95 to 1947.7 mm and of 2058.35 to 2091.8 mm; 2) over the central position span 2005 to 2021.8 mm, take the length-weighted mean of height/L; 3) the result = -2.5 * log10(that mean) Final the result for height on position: 0.36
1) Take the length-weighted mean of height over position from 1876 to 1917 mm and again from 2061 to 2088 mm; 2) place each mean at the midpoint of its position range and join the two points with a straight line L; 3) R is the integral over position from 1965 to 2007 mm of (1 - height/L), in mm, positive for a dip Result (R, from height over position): 8.64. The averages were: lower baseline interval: 5.7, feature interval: 4.08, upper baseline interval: 4.55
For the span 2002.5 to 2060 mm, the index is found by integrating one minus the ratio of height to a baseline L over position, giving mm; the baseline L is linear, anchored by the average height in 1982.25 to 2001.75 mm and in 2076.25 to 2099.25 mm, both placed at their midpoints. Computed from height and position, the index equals 4.6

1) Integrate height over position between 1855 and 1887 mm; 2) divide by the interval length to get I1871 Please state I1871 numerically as 5.79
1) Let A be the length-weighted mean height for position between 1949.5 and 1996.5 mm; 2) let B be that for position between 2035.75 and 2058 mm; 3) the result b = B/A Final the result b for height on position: 0.86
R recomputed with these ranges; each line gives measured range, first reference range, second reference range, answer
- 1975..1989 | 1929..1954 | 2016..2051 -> 1.42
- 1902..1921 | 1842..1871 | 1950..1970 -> -0.46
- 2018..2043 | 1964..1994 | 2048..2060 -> 0.90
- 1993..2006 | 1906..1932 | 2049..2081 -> 4.48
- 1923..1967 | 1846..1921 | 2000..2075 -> -4.25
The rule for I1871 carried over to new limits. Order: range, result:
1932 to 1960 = 5.43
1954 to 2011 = 4.22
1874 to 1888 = 6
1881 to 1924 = 5.66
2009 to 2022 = 3.79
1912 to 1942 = 5.48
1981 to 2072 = 3.91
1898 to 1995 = 5.17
